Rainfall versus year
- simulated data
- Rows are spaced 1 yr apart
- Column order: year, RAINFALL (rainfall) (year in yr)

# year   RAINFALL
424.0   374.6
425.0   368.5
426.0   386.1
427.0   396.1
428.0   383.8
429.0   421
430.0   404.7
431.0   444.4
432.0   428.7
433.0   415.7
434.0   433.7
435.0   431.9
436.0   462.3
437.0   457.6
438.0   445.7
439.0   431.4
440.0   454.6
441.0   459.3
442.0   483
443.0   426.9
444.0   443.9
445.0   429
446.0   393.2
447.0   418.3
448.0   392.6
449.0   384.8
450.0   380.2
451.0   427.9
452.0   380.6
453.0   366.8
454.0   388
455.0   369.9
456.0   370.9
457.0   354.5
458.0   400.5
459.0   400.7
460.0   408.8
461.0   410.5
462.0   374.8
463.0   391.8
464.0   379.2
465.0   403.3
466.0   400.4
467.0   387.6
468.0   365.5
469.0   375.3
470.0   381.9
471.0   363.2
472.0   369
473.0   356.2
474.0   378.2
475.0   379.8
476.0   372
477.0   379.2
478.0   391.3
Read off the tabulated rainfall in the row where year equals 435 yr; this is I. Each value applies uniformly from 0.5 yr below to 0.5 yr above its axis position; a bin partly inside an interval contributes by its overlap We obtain 431.9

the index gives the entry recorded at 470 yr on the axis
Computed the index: 381.9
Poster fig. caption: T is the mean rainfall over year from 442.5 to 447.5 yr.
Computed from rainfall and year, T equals 422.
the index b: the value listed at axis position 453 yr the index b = 366.8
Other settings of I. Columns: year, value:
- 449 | 384.8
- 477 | 379.2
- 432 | 428.7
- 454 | 388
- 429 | 421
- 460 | 408.8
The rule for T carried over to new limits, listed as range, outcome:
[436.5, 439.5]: 445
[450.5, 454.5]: 391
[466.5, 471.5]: 375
